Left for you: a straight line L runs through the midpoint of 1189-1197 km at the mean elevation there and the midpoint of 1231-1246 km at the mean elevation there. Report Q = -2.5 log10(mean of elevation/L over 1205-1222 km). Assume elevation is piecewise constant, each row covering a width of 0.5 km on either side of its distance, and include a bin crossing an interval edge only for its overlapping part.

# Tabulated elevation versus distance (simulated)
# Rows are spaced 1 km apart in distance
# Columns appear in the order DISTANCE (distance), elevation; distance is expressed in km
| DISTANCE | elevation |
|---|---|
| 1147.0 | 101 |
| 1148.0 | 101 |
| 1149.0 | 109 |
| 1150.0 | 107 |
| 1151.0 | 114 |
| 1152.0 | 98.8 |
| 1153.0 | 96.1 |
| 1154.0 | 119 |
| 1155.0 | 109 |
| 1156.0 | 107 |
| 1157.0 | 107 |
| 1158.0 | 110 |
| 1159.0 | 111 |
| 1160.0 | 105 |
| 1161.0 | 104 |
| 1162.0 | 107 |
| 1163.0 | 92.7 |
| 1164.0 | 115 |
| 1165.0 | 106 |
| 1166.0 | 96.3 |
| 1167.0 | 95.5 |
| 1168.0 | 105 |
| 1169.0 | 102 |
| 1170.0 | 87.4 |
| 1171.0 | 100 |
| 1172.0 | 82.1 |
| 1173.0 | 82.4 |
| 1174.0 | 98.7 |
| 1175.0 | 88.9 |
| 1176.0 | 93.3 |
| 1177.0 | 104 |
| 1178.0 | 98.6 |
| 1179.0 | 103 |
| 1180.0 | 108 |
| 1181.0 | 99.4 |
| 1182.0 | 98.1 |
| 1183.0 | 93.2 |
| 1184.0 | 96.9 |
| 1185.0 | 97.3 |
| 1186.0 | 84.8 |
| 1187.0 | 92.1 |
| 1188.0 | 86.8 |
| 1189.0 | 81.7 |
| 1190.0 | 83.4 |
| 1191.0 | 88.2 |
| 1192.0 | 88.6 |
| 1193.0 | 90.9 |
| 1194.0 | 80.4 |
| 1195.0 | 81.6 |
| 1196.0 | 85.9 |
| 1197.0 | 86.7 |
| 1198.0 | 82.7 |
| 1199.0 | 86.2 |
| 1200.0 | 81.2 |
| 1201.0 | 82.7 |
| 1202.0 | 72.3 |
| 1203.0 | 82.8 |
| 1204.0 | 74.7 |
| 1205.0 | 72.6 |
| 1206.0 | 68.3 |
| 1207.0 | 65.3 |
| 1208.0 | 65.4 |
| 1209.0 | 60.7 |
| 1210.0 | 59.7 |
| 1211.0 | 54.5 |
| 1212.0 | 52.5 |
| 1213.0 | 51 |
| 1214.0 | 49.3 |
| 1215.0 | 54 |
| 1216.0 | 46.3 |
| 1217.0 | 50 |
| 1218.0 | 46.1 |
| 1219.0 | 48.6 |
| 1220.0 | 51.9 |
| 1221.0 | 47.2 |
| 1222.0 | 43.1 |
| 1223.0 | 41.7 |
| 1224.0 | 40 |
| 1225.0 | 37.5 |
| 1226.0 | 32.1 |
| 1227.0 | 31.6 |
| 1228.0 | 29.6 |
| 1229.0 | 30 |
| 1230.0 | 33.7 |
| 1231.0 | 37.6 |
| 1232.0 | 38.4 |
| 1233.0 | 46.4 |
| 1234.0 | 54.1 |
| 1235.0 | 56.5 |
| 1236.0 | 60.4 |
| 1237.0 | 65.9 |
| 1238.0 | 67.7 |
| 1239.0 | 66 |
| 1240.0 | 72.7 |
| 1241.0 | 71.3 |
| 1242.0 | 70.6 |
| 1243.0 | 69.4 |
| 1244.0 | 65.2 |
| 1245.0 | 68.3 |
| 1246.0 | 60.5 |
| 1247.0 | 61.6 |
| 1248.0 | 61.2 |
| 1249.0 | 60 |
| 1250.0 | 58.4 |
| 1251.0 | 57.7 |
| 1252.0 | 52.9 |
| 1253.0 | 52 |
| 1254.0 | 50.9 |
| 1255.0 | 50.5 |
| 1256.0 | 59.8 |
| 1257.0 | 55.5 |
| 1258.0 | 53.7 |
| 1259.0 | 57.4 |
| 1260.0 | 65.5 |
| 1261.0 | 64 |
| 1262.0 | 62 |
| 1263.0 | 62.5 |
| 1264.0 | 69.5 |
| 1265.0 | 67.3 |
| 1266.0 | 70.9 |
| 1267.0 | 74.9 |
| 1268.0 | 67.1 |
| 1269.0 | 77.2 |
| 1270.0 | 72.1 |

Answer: 0.342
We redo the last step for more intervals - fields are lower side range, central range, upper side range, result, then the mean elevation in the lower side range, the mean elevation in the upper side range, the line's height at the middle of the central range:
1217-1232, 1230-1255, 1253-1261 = -0.20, 39.7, 56.4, 48.9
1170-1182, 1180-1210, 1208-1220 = -0.12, 95.9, 52.6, 74.3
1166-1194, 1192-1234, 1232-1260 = 0.32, 93.5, 59.9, 76.7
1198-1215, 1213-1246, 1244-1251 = 0.25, 67.5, 61.6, 64.2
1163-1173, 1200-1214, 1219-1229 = -0.16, 97.7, 39.4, 57.1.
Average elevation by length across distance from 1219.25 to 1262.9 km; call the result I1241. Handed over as 53.8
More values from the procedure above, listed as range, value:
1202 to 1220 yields 59.1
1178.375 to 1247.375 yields 66.5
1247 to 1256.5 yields 56.2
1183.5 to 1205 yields 84.8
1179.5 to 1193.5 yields 92.1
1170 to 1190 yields 93.7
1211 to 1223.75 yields 48.5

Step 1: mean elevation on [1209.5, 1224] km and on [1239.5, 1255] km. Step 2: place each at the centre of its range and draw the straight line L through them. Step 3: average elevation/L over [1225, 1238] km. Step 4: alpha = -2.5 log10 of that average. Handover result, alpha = 0.26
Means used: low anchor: 49.4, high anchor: 61.8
